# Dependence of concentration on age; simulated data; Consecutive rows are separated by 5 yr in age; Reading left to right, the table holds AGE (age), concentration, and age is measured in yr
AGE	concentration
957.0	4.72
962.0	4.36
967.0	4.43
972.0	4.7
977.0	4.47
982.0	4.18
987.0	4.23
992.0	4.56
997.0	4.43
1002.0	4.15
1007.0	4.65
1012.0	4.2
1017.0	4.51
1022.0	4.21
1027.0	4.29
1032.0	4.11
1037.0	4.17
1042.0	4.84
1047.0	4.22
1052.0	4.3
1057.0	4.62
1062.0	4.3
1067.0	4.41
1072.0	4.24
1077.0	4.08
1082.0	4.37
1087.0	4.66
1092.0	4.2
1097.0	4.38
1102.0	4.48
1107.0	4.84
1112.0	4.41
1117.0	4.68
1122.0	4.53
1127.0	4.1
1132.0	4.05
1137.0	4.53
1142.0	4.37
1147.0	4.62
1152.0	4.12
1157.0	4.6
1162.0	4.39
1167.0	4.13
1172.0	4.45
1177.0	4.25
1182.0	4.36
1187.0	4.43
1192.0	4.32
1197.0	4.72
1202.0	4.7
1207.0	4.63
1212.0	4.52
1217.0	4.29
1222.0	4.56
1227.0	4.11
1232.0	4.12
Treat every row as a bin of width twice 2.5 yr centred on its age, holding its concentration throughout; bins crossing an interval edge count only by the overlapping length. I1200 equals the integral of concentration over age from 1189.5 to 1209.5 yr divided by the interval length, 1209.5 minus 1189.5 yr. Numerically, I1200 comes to 4.59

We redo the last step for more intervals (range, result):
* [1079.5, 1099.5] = 4.4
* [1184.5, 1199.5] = 4.49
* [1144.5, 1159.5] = 4.45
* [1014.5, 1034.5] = 4.28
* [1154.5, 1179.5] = 4.36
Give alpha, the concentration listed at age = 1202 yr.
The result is 4.7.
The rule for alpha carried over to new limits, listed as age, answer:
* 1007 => 4.65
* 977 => 4.47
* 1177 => 4.25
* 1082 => 4.37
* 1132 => 4.05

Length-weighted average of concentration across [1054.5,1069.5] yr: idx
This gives 4.44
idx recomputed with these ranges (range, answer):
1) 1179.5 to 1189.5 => 4.4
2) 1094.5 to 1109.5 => 4.57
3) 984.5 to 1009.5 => 4.4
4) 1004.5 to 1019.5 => 4.45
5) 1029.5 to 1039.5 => 4.14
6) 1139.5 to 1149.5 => 4.5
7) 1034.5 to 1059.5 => 4.43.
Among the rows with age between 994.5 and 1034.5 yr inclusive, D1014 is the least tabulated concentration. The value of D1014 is 4.11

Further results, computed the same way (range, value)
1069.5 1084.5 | 4.08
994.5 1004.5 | 4.15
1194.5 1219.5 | 4.29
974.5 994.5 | 4.18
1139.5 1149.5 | 4.37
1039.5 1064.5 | 4.22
